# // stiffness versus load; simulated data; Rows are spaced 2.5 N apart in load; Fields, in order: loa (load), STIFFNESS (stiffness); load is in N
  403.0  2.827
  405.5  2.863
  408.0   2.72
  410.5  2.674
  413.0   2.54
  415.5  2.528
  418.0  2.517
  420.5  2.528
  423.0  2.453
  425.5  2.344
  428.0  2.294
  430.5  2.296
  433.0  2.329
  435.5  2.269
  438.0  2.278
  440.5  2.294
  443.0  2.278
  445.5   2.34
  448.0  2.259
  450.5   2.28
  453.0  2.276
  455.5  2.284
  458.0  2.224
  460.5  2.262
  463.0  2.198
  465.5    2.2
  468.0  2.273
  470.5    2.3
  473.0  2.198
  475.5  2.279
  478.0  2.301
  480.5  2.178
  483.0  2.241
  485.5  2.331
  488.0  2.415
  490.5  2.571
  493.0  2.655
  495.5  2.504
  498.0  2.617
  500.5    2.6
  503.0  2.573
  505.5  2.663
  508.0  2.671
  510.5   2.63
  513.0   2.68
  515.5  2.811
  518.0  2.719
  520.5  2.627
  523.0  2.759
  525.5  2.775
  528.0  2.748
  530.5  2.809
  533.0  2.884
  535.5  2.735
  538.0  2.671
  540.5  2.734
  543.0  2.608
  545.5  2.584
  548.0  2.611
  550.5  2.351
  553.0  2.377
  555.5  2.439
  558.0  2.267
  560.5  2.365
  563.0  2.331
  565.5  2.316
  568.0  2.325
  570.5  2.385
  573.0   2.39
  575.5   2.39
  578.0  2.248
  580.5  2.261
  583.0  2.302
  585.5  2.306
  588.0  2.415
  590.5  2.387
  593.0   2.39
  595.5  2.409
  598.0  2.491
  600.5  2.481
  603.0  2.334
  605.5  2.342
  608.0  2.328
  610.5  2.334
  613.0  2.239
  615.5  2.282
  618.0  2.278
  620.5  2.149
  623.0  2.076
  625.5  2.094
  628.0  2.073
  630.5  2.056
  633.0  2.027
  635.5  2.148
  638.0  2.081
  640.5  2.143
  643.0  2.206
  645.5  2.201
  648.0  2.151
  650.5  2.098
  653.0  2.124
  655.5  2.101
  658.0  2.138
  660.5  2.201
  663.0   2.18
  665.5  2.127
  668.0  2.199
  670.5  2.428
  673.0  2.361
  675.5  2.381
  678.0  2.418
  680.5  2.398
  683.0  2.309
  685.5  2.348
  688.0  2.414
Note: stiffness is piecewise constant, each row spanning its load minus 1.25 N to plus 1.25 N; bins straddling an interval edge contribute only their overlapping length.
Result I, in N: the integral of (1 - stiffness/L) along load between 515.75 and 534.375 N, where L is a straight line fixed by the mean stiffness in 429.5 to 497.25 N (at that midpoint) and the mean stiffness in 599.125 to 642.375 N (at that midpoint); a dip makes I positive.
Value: -4.1 N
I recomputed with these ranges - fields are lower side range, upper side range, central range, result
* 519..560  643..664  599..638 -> 1.42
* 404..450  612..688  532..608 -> -4.90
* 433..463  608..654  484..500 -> -1.91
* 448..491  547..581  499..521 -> -3.34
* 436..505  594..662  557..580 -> -0.76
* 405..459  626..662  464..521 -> -3.90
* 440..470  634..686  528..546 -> -3.83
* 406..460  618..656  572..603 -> -2.64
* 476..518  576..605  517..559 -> -2.95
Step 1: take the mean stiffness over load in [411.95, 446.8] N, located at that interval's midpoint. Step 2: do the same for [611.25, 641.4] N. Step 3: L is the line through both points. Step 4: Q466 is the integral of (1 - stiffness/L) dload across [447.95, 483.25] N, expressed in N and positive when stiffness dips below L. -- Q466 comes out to 1.3 N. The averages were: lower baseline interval 2.38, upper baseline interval 2.14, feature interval 2.25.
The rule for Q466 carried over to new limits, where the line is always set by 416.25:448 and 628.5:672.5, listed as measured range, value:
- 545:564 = -1.4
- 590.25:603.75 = -1.3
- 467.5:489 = 0.3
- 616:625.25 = 0.1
